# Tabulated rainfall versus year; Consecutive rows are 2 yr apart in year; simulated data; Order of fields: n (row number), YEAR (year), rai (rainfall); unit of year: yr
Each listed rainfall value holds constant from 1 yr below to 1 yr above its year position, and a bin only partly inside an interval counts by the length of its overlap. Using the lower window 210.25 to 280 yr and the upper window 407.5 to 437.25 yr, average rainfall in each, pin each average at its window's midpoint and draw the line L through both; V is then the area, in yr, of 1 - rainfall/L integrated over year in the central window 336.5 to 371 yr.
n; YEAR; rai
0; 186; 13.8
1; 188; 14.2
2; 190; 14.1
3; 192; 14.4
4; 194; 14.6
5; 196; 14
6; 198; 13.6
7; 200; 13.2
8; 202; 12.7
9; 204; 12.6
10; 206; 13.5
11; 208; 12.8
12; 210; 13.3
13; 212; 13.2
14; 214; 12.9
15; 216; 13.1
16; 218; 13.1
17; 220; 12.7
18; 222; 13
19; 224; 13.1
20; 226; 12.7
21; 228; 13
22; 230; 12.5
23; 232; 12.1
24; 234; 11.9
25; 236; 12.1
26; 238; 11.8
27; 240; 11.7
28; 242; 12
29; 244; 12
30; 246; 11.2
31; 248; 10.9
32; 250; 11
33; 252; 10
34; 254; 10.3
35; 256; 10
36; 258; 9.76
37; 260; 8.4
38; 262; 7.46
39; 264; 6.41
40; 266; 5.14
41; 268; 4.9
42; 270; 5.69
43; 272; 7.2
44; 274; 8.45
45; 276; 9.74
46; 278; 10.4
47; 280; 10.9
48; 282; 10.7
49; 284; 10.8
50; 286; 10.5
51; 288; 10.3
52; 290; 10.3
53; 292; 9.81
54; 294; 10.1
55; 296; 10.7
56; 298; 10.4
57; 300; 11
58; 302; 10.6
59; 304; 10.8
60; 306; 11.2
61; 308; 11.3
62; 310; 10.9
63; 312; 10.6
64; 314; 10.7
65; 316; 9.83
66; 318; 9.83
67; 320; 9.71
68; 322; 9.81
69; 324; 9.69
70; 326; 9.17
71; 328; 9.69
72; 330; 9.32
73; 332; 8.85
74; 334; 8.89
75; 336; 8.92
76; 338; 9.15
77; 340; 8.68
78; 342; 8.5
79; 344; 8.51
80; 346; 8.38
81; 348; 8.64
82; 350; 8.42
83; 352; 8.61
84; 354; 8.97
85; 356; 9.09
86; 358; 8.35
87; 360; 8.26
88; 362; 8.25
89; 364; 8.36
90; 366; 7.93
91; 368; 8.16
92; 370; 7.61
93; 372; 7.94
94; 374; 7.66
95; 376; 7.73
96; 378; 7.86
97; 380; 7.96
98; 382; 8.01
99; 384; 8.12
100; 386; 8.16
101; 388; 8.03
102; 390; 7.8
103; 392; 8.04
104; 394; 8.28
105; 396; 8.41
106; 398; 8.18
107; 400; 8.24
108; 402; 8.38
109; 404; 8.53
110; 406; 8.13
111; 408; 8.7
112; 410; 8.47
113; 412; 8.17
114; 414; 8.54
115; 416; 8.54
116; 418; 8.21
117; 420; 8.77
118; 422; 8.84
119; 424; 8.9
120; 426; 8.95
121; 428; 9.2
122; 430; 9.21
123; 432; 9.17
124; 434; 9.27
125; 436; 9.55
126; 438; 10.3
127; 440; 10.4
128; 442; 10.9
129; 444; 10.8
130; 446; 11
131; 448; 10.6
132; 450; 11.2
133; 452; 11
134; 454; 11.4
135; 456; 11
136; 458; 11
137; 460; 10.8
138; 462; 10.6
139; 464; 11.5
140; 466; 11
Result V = 3.9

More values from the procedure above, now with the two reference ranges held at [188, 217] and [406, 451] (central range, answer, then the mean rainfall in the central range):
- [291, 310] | 1.7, 10.7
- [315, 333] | 2.8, 9.54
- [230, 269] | 8.1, 10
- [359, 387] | 6.5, 8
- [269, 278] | 3.0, 8.06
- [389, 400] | 2.0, 8.15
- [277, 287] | 1.1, 10.7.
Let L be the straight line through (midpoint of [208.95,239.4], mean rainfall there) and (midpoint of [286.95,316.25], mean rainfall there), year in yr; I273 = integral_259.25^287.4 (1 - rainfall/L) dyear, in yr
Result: 7.3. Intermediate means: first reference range 12.7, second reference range 10.6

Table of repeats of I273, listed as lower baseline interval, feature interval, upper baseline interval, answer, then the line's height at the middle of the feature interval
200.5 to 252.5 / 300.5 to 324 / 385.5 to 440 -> 0.5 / 10.7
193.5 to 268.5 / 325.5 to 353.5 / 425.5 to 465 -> 5.5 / 11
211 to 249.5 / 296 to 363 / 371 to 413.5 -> 2.0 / 9.77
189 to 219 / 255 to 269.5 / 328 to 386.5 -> 5.2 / 11.5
